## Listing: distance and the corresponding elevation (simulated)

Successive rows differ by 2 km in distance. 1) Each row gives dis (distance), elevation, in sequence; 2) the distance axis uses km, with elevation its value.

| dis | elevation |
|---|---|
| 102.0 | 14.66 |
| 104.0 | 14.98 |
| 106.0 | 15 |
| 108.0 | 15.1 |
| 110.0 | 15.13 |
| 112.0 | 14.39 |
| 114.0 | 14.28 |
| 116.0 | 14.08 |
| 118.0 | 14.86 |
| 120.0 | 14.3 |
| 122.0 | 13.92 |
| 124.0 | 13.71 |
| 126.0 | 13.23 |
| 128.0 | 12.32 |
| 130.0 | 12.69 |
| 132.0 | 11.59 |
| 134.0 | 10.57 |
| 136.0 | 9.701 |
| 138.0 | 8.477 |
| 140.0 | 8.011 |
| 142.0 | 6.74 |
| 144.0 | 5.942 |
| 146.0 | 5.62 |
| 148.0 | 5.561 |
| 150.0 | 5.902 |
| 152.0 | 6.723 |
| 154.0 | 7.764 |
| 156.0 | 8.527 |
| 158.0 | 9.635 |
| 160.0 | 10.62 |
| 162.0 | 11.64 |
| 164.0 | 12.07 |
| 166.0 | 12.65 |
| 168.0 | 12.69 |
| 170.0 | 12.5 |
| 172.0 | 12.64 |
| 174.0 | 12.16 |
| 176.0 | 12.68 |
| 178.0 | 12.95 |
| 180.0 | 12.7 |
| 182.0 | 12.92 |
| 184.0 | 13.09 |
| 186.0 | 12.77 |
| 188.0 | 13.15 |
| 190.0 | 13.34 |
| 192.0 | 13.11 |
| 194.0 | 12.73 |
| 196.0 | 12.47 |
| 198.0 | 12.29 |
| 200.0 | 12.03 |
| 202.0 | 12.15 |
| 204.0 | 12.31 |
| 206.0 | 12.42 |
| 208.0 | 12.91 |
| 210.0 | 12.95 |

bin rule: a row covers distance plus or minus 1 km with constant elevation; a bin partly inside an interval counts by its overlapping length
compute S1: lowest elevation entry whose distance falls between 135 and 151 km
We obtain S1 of 5.561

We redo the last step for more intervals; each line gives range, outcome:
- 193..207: 12.03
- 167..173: 12.5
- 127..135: 10.57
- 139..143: 6.74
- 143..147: 5.62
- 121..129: 12.32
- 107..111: 15.1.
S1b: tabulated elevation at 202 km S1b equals 12.15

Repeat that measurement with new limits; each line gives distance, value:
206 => 12.42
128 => 12.32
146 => 5.62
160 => 10.62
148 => 5.561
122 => 13.92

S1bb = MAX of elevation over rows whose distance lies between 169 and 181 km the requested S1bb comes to 12.95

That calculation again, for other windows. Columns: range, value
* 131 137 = 11.59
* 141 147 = 6.74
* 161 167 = 12.65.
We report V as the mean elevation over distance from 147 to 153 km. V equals 6.06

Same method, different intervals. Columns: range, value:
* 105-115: 14.8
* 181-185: 13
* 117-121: 14.6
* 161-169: 12.3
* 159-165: 11.4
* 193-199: 12.5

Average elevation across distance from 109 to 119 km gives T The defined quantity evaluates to 14.5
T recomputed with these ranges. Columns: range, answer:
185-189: 13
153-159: 8.64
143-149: 5.71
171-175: 12.4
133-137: 10.1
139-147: 6.58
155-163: 10.1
